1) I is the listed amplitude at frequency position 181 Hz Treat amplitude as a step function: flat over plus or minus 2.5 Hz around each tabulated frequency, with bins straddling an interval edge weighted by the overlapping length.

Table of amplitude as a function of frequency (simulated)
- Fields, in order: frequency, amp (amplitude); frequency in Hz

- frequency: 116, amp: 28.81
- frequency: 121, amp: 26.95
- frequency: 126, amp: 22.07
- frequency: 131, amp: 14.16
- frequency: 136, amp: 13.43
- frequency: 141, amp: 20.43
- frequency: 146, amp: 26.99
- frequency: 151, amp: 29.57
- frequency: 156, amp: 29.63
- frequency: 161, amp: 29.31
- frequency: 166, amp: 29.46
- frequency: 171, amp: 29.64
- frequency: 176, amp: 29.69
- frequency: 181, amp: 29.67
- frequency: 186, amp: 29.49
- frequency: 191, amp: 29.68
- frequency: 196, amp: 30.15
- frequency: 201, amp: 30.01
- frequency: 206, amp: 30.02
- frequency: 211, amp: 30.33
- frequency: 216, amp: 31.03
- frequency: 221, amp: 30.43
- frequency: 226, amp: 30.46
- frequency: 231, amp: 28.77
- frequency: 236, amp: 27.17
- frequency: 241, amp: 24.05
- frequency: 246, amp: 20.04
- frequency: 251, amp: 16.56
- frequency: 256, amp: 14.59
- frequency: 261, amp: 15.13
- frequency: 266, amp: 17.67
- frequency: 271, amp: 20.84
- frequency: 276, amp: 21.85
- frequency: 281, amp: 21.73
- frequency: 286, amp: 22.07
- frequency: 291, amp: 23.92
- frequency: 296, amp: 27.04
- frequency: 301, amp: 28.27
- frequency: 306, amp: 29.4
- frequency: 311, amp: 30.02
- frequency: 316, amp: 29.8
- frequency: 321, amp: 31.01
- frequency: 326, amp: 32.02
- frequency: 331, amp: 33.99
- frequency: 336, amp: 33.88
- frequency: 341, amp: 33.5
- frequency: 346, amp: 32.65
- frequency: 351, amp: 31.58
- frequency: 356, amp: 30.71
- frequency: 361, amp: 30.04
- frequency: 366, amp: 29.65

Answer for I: 29.67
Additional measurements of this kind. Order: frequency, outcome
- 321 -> 31.01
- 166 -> 29.46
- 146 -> 26.99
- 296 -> 27.04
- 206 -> 30.02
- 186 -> 29.49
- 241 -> 24.05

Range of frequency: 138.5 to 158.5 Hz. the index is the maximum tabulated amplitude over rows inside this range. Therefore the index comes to 29.63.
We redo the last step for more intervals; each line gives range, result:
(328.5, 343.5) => 33.99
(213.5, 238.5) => 31.03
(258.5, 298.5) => 27.04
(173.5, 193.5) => 29.69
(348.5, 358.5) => 31.58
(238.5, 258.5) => 24.05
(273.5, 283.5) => 21.85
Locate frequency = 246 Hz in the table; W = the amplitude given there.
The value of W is 20.04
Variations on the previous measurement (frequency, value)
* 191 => 29.68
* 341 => 33.5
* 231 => 28.77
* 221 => 30.43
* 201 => 30.01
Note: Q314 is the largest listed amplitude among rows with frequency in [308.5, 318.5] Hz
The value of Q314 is 30.02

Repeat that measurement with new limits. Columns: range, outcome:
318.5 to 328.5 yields 32.02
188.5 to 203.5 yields 30.15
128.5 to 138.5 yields 14.16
